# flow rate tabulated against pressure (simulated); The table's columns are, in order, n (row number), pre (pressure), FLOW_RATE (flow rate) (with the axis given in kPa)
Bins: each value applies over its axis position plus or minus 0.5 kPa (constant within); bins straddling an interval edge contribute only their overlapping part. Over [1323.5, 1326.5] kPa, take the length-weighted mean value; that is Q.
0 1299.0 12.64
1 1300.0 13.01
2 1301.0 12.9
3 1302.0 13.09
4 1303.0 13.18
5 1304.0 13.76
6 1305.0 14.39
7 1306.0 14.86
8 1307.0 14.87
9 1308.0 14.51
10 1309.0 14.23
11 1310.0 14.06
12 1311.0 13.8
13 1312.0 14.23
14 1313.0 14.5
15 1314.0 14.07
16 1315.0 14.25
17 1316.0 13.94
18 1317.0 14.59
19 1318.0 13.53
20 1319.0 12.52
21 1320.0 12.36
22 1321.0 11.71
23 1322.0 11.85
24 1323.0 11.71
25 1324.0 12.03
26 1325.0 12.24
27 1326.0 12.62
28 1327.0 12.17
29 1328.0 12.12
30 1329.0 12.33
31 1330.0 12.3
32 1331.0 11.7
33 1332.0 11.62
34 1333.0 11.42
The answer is 12.3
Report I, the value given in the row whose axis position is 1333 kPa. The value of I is 11.42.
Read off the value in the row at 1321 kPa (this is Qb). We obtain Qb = 11.71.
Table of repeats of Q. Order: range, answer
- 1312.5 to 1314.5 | 14.3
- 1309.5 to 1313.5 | 14.1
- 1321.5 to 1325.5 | 12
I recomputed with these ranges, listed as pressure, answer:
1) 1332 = 11.62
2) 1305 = 14.39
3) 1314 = 14.07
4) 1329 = 12.33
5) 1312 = 14.23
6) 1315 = 14.25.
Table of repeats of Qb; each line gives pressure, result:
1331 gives 11.7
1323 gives 11.71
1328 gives 12.12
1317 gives 14.59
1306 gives 14.86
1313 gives 14.5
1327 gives 12.17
